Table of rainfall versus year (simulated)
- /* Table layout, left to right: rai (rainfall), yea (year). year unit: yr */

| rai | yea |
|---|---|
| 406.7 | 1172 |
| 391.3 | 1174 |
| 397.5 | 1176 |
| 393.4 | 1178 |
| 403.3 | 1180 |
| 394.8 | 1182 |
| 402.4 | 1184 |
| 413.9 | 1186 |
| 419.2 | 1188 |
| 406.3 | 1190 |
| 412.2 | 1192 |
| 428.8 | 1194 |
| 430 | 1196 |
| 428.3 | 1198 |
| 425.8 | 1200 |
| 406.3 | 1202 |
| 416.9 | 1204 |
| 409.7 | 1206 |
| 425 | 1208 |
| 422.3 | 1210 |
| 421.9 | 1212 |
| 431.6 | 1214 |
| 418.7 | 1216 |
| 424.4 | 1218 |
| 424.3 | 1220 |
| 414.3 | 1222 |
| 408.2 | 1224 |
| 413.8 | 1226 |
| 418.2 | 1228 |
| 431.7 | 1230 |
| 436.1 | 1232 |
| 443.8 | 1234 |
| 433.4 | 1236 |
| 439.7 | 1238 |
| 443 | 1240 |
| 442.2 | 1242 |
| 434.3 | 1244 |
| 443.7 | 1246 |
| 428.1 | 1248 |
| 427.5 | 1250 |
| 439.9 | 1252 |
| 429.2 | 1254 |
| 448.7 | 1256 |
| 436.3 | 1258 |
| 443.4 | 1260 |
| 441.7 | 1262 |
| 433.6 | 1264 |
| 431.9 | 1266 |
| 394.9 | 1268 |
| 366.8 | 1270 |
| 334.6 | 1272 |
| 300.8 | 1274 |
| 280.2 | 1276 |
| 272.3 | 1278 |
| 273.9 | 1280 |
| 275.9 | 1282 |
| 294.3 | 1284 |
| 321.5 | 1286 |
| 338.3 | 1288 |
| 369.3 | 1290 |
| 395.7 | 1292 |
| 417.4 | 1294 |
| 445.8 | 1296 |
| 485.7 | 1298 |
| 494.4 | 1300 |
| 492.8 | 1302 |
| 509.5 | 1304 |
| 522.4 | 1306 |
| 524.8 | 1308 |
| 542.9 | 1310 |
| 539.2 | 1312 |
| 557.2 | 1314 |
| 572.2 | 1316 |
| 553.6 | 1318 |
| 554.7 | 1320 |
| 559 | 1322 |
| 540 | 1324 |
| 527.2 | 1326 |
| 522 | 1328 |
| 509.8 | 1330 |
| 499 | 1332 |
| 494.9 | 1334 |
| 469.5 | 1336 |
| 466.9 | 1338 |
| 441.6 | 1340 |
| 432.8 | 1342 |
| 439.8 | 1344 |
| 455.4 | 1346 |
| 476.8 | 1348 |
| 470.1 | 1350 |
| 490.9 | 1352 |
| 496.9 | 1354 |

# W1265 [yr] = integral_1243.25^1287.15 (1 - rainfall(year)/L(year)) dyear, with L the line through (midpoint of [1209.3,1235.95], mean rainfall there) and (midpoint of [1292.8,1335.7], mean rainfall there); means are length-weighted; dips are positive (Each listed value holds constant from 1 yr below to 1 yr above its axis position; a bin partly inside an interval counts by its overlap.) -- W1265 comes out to 8.1 yr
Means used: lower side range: 424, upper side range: 516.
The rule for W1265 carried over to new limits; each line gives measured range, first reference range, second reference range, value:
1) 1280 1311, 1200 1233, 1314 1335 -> 5.0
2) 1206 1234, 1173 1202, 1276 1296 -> -2.8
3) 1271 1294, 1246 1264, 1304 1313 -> 7.9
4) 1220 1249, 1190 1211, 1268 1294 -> -3.9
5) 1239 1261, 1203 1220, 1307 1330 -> 1.3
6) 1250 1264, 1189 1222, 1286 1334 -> 0.6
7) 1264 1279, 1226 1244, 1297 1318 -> 4.2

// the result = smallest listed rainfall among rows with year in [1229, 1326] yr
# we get 272.3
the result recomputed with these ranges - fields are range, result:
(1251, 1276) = 280.2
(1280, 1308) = 273.9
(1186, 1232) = 406.3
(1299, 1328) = 492.8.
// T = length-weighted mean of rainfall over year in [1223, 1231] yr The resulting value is 418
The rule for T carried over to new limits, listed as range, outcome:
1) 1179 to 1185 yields 400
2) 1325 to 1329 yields 525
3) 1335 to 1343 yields 453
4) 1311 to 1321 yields 555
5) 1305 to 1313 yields 532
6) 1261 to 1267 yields 436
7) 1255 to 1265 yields 441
